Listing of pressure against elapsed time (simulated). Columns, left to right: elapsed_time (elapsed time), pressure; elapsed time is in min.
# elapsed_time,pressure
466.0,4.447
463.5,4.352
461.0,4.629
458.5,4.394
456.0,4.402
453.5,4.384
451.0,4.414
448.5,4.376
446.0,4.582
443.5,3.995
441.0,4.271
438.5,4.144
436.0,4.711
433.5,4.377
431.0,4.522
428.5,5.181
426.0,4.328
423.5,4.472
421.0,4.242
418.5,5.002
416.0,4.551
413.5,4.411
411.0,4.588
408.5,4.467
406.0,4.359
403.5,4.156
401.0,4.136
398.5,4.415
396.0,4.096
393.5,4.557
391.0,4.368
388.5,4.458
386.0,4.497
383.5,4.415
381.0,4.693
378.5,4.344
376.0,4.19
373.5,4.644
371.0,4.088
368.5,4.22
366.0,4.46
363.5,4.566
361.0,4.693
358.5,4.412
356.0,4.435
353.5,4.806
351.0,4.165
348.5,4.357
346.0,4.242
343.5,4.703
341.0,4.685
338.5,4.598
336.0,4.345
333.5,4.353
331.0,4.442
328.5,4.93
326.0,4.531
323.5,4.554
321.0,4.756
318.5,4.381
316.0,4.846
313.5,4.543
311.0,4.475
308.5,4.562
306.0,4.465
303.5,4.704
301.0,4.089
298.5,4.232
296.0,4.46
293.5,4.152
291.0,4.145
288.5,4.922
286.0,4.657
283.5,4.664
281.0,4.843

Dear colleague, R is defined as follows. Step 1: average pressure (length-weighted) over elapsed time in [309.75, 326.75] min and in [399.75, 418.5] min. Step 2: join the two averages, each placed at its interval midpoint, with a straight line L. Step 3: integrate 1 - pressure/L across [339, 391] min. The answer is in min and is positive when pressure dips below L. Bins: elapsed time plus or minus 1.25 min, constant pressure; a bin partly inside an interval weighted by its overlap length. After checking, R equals 0.6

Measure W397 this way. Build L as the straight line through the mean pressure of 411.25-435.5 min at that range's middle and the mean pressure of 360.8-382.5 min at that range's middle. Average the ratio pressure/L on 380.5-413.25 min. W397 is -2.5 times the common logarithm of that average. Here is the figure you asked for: 0.024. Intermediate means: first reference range 4.42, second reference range 4.57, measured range 4.39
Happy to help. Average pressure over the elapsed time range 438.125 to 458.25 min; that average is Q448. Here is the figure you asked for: 4.33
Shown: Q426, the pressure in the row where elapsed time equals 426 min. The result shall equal 4.328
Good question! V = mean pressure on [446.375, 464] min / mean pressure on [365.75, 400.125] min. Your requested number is 1.01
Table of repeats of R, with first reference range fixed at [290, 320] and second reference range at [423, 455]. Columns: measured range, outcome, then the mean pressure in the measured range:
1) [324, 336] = -0.30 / 4.54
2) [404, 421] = -0.32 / 4.52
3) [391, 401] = 0.24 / 4.33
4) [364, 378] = 0.31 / 4.33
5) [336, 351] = -0.14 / 4.47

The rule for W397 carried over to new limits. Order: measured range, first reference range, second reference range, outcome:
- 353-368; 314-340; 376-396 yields -0.01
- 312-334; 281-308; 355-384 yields -0.03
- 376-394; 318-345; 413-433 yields 0.03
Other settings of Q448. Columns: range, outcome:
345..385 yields 4.42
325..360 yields 4.5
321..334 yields 4.59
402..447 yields 4.46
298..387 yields 4.49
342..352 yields 4.38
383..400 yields 4.4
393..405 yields 4.26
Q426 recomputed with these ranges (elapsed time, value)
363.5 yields 4.566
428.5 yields 5.181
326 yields 4.531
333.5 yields 4.353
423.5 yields 4.472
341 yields 4.685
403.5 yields 4.156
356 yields 4.435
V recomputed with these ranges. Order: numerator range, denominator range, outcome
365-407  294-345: 0.96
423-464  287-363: 0.99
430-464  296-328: 0.97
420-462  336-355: 0.99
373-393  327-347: 0.98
